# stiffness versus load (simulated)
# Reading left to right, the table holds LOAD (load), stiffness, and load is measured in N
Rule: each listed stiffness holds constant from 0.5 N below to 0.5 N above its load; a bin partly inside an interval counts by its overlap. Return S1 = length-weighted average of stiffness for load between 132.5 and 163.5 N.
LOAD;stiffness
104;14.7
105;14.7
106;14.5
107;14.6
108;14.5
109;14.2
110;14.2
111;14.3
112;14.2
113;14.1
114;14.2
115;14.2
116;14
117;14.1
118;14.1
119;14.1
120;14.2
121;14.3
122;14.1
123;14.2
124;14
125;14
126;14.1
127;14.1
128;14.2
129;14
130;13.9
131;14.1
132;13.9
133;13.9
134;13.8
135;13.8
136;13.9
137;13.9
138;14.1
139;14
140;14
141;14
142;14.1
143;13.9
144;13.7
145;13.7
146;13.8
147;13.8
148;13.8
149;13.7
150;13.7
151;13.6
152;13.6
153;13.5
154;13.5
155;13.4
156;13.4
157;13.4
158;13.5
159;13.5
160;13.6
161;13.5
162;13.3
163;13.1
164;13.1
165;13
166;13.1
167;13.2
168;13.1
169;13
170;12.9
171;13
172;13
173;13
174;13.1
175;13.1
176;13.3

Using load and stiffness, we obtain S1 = 13.7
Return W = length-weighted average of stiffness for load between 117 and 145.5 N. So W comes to 14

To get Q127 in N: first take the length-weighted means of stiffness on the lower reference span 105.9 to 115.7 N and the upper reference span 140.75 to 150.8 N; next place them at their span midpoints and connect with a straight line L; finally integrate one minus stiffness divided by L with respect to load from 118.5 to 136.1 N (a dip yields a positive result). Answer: 0.0 N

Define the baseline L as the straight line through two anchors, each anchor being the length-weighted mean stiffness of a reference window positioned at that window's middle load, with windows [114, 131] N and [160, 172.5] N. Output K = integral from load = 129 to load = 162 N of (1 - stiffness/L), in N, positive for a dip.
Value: -0.4 N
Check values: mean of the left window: 14.1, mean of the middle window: 13.7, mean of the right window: 13.1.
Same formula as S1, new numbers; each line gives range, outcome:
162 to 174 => 13.1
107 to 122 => 14.2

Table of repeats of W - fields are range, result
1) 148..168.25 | 13.4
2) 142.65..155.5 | 13.7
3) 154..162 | 13.5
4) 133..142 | 13.9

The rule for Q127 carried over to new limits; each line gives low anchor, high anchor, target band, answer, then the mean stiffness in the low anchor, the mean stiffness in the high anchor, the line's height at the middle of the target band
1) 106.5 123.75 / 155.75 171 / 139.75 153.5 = -0.2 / 14.2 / 13.2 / 13.6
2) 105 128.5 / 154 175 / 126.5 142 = -0.2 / 14.2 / 13.2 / 13.8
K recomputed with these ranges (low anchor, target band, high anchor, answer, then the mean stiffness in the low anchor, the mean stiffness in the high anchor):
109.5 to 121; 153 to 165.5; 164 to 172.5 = -0.12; 14.2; 13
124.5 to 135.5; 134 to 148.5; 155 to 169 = -0.16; 14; 13.3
